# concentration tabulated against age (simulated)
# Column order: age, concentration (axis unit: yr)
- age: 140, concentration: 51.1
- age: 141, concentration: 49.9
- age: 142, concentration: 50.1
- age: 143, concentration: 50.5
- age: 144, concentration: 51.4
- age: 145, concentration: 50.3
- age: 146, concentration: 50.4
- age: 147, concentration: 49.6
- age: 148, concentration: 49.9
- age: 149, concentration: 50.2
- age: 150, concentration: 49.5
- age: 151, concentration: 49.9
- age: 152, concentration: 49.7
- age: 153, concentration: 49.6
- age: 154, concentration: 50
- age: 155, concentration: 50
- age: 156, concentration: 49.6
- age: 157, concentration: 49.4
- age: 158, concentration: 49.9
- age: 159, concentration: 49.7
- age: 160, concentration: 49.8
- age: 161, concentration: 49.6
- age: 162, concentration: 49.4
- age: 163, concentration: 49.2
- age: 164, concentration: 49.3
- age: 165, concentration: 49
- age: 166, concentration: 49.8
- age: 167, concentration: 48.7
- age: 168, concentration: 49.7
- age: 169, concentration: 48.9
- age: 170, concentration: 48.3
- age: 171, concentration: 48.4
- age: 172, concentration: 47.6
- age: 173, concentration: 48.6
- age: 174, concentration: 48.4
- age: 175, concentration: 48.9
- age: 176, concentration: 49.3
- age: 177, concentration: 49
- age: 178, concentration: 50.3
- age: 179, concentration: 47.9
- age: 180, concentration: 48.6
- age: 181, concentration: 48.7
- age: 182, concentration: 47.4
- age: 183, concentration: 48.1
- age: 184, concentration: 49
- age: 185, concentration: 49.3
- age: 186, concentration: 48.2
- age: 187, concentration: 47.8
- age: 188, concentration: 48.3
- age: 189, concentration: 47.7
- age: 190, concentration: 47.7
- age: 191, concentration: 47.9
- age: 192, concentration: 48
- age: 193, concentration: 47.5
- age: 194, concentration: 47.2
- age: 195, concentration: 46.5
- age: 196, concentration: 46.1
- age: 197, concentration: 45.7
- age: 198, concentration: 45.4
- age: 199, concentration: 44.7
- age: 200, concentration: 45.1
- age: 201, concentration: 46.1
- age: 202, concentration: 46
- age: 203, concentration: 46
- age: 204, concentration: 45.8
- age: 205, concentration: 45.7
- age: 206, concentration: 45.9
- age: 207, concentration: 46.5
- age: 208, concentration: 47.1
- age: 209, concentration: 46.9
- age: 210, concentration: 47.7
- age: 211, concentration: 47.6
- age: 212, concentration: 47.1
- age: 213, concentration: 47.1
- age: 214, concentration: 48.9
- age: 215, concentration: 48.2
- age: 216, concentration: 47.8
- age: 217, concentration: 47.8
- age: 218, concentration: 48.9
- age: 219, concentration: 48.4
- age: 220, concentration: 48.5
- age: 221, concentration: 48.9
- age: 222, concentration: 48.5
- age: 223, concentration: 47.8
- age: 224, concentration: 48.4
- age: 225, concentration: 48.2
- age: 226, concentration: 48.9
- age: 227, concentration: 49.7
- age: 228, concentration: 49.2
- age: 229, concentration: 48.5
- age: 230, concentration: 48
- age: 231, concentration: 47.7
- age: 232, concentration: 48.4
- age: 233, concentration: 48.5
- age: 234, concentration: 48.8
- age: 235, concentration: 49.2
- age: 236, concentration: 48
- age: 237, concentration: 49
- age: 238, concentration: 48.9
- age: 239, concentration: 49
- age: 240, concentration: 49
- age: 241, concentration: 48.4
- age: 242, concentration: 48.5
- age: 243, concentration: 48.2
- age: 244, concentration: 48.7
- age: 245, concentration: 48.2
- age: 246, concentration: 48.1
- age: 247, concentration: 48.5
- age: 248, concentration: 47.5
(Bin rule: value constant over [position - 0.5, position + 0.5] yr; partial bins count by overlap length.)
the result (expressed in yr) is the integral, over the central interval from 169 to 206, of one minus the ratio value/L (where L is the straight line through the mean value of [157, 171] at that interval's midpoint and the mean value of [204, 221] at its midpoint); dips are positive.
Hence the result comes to 0.7 yr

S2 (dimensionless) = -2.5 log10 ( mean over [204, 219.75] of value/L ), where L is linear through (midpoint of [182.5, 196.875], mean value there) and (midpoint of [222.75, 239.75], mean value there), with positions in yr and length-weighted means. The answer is 0.02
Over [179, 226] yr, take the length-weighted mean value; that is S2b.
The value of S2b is 47.4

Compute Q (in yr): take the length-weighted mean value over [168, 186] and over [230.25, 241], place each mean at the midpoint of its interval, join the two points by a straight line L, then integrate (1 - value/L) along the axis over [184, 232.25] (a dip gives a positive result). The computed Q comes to 1.1 yr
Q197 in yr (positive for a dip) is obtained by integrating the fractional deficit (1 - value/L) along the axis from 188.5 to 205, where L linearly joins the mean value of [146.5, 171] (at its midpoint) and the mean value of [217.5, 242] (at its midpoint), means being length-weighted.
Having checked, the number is 0.9 yr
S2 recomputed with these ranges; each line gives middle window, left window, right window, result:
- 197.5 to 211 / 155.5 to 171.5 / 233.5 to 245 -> 0.06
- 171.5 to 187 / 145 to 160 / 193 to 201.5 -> -0.02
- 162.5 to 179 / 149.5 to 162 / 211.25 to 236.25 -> 0.01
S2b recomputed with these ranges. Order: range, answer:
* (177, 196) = 48.1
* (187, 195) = 47.7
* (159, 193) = 48.7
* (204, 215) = 47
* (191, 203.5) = 46.3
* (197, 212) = 46.2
